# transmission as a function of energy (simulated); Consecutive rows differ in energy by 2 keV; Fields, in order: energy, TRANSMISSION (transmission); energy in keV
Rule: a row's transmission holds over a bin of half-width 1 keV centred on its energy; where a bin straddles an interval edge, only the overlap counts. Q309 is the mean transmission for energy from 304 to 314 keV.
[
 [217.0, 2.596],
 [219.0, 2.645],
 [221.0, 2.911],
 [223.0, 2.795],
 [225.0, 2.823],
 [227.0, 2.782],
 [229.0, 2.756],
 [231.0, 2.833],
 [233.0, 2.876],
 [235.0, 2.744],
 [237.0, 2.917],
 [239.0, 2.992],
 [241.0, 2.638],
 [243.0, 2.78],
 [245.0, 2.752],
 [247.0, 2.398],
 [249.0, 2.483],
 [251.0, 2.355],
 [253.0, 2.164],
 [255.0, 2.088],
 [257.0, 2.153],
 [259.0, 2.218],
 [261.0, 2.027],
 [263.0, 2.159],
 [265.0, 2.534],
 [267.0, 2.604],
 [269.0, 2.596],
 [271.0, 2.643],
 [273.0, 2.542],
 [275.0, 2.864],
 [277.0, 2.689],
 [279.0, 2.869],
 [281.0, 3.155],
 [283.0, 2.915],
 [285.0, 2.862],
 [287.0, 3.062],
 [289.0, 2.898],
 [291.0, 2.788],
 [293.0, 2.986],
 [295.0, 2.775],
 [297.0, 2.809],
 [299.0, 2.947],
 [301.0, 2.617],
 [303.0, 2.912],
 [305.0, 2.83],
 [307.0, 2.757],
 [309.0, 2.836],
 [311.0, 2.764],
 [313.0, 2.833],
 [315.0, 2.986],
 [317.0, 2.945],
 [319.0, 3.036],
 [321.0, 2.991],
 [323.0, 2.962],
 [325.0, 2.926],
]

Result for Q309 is 2.8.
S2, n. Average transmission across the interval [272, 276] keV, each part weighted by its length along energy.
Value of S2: 2.7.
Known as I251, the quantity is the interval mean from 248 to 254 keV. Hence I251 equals 2.33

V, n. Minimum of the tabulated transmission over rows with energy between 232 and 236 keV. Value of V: 2.744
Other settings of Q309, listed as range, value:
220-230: 2.81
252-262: 2.13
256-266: 2.22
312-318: 2.92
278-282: 3.01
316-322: 2.99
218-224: 2.78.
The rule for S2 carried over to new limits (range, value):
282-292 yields 2.9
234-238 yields 2.83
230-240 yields 2.87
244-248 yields 2.58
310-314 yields 2.8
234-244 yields 2.81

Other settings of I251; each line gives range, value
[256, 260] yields 2.19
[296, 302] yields 2.79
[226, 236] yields 2.8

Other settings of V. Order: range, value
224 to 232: 2.756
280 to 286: 2.862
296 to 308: 2.617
